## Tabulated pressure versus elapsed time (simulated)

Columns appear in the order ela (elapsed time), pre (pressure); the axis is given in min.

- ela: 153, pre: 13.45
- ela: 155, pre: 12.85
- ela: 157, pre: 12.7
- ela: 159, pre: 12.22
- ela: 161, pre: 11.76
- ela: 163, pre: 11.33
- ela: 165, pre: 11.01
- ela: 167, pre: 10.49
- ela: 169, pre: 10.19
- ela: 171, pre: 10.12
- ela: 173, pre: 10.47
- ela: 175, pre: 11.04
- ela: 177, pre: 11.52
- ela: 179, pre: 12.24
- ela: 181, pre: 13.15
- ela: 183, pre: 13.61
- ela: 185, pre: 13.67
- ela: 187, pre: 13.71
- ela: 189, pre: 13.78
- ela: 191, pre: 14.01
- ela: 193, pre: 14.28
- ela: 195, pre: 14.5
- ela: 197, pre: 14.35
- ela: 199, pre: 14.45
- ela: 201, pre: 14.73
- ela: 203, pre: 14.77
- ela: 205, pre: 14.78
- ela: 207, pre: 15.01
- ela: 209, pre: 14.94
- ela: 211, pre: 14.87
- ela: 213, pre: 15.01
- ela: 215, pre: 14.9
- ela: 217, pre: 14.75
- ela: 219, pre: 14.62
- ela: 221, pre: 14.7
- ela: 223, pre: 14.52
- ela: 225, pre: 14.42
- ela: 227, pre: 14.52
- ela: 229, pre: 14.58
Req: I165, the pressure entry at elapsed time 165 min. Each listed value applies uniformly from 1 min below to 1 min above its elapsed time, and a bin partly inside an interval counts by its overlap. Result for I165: 11.01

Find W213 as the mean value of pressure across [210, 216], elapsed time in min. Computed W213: 14.9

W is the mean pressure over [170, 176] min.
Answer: 10.5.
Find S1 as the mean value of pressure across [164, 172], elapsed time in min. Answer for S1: 10.5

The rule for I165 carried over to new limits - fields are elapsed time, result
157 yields 12.7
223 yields 14.52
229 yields 14.58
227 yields 14.52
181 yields 13.15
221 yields 14.7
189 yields 13.78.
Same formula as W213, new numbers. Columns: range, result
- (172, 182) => 11.7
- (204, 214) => 14.9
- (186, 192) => 13.8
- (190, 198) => 14.3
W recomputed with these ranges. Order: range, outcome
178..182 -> 12.7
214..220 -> 14.8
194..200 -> 14.4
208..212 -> 14.9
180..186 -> 13.5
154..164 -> 12.2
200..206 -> 14.8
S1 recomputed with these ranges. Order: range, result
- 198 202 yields 14.6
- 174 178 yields 11.3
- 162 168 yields 10.9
